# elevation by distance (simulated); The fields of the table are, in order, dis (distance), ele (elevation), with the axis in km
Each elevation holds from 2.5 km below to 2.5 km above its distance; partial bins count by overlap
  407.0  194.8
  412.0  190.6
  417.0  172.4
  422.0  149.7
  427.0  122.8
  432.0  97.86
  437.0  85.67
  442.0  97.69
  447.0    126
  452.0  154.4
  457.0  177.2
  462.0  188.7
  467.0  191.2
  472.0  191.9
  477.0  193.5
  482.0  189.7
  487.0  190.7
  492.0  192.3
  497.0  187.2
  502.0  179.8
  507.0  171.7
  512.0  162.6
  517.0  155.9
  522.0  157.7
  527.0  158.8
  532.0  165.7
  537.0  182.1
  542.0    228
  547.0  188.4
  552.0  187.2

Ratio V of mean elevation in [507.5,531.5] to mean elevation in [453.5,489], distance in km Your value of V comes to 0.9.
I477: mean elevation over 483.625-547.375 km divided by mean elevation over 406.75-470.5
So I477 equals 1.20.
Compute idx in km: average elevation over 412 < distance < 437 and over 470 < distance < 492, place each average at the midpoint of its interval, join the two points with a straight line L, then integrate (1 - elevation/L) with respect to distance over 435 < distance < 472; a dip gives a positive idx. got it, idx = 3.8 km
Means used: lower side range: 136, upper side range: 192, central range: 150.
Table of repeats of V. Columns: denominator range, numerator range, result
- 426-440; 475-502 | 1.90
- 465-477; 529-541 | 0.94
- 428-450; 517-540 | 1.59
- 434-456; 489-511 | 1.52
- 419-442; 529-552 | 1.67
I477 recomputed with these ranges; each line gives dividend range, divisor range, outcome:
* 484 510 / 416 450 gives 1.53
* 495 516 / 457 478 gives 0.92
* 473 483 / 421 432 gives 1.53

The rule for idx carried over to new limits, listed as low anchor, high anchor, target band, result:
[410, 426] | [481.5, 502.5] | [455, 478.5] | -1.00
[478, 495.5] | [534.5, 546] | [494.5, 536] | 6.15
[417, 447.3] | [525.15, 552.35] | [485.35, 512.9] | -3.75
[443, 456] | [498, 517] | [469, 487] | -4.27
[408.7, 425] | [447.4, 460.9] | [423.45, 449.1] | 9.06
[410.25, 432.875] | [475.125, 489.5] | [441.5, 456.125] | 2.84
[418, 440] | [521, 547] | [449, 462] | -3.39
